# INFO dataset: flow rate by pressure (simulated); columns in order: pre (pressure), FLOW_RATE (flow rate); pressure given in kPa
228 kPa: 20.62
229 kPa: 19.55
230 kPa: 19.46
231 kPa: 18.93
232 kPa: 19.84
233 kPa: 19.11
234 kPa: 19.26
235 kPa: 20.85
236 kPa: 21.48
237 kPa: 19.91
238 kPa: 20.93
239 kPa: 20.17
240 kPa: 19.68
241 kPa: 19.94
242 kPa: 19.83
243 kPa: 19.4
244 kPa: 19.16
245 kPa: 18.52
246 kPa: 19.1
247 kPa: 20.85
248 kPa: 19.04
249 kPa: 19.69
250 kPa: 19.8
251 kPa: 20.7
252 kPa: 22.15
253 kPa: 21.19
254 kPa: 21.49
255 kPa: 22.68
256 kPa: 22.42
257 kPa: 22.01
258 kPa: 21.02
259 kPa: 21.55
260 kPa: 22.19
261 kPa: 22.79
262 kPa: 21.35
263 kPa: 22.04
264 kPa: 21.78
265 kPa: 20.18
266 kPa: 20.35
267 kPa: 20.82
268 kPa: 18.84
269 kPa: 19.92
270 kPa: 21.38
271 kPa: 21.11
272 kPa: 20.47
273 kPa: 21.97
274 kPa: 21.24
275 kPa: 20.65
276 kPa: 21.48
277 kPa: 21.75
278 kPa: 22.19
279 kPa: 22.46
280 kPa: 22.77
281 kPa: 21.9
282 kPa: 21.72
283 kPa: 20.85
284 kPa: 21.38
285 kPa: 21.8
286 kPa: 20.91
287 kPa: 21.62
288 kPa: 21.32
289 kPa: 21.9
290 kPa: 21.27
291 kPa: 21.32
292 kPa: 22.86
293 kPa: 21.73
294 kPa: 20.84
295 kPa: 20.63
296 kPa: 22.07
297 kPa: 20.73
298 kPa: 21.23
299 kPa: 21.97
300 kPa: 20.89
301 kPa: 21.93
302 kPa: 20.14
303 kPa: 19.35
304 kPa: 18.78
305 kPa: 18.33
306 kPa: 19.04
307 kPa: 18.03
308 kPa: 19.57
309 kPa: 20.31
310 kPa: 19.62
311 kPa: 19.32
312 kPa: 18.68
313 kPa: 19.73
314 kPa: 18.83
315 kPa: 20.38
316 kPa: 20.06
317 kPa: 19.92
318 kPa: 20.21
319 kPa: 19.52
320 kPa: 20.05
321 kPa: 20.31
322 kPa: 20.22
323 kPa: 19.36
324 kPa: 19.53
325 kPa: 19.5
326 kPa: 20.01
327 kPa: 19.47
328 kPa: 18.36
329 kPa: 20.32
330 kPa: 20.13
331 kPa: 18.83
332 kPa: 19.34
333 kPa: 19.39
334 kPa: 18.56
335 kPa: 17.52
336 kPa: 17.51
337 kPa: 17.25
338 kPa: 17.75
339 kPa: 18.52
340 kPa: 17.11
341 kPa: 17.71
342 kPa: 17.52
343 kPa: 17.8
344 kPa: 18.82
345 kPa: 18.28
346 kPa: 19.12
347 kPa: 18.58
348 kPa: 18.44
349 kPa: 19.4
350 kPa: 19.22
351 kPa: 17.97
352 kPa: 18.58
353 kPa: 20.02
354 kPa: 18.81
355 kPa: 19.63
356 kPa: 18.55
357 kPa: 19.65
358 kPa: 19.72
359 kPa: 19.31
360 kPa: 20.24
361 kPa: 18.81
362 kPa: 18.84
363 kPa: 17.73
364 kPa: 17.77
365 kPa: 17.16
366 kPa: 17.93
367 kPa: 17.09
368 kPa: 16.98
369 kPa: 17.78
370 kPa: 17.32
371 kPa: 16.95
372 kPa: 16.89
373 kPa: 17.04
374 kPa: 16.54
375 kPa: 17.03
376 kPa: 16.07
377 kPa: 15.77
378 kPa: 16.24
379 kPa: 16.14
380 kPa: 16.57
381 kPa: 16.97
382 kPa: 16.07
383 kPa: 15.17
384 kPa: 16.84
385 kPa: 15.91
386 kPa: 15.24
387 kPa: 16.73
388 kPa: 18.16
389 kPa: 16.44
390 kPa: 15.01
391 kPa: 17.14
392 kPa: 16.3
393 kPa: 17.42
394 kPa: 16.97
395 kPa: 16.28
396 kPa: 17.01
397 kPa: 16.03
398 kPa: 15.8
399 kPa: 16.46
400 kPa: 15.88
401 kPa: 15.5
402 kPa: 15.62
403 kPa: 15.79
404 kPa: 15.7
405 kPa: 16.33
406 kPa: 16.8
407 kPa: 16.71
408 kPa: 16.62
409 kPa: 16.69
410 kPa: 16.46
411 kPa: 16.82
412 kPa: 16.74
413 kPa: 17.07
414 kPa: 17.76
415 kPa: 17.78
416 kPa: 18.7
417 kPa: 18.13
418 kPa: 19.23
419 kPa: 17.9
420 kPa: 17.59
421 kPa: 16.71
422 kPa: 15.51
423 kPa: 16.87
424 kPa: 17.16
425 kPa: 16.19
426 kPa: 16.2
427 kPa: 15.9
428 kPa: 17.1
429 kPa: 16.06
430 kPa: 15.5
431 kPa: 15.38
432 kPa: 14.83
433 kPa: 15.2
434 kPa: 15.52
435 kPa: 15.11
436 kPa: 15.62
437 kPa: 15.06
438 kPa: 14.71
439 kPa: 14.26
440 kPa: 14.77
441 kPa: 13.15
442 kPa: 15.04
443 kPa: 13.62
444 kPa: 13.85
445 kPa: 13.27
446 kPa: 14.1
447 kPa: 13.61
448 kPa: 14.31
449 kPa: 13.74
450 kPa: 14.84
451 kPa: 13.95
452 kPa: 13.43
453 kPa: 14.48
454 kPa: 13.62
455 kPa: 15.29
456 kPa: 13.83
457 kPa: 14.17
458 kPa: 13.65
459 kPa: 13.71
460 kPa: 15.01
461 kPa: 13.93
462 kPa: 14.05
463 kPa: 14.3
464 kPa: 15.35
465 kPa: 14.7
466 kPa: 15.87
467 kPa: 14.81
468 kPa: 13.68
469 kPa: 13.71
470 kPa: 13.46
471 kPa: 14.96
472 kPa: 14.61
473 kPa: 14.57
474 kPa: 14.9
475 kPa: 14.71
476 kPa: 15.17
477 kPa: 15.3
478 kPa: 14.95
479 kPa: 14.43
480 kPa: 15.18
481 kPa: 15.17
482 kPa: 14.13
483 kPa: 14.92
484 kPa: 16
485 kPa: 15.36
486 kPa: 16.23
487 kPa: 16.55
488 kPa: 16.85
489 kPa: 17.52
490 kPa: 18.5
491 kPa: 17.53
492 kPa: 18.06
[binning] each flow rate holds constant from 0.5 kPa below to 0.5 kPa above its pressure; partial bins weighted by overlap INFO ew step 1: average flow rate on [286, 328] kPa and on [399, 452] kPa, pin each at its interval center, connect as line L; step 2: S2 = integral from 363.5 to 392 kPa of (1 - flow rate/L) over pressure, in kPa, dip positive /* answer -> 1.50 kPa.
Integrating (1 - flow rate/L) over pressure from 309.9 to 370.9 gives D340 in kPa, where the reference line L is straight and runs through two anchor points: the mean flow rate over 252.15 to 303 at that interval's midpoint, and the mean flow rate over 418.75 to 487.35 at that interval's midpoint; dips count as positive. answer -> 0.8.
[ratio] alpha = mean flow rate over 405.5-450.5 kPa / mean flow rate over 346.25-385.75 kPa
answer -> 0.90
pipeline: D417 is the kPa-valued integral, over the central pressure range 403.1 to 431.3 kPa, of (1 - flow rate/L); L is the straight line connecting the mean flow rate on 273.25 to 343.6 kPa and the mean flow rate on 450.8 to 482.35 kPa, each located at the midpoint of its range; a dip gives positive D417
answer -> -1.1 kPa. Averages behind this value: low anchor 20.1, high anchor 14.5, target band 16.8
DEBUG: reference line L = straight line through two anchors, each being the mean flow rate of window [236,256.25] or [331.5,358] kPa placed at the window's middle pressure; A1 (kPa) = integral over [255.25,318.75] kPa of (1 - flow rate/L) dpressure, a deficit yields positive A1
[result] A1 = -4.21 kPa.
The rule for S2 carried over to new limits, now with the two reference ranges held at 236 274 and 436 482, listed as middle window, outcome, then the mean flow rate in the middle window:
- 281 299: -1.7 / 21.5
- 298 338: -1.5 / 19.5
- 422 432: -0.5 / 16.2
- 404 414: -0.5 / 16.7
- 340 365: -1.4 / 18.7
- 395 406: 0.1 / 16.1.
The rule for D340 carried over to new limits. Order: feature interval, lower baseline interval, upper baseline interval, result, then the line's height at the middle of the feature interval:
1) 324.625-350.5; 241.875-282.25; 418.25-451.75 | -0.17 kPa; 18.5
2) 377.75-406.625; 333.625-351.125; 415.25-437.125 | 1.45 kPa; 17.2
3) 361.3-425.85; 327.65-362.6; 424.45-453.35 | -0.49 kPa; 16.7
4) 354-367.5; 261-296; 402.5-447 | -0.22 kPa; 18.3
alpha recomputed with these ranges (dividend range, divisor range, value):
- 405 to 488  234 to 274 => 0.74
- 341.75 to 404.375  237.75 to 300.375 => 0.82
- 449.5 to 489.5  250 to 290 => 0.69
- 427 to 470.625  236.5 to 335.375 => 0.71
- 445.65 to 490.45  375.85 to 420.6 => 0.89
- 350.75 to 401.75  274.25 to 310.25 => 0.82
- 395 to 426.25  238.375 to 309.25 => 0.80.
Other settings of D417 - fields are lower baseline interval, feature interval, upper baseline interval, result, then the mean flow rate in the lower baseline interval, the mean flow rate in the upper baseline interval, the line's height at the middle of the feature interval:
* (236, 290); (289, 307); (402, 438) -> -0.7 kPa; 21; 16.5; 20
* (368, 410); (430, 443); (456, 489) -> 0.6 kPa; 16.4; 14.9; 15.5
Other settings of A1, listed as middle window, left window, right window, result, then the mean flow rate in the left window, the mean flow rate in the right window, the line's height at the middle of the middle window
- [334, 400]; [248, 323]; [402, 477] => 1.6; 20.8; 15.4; 17.9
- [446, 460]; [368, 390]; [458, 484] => 0.9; 16.5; 14.6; 15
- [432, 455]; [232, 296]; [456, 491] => 2.2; 21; 15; 15.9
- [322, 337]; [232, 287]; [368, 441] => -0.3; 20.9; 16.4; 18.7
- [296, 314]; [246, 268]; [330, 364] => -0.1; 21.1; 18.6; 19.8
